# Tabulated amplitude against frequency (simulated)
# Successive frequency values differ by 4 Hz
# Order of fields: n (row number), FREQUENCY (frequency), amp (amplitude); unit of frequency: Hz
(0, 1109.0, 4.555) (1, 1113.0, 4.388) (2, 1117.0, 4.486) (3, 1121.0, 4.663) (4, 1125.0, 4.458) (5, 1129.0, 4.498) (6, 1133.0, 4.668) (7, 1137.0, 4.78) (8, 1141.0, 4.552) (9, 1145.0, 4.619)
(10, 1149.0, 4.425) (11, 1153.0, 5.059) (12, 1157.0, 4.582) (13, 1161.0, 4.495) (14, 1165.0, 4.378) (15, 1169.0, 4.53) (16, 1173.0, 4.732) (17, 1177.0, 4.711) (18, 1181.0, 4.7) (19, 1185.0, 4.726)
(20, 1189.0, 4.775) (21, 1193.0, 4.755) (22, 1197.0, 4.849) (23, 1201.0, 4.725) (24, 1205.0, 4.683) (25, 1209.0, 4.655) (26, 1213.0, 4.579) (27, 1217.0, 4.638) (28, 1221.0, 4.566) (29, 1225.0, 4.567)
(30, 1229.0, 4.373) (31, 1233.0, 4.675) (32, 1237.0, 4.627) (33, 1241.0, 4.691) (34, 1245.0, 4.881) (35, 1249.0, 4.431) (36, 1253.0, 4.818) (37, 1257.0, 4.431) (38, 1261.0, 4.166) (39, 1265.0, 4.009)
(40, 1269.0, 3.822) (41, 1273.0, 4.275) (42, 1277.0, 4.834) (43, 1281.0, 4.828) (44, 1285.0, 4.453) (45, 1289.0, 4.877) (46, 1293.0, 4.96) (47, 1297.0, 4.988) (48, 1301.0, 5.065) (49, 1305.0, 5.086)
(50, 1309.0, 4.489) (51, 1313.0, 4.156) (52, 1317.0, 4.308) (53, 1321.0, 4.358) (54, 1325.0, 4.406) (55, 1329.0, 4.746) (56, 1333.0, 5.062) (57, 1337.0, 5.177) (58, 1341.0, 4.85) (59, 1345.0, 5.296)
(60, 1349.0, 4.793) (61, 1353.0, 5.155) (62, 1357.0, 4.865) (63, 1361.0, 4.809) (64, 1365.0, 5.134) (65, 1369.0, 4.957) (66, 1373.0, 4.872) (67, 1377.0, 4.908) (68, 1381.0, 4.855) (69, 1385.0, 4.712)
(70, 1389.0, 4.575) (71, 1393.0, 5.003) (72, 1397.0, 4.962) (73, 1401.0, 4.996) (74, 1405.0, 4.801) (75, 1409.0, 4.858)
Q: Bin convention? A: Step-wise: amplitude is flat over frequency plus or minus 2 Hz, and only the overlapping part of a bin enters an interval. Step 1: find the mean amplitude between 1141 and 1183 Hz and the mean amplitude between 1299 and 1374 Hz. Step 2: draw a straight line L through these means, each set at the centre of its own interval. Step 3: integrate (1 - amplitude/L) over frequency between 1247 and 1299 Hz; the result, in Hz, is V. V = 2.4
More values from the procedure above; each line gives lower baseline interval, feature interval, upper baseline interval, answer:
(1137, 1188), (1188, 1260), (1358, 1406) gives 0.9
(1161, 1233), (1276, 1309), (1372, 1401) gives -0.8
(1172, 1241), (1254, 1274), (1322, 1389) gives 2.5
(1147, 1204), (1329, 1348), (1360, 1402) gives -0.8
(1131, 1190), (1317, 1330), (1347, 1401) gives 1.0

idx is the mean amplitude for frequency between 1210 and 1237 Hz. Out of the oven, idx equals 4.57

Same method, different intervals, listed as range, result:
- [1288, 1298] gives 4.94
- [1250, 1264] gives 4.44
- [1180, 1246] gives 4.67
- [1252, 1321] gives 4.55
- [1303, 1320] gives 4.5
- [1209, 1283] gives 4.52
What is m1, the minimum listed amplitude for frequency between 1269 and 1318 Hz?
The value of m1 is 3.822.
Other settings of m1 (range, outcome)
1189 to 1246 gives 4.373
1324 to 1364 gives 4.406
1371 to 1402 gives 4.575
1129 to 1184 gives 4.378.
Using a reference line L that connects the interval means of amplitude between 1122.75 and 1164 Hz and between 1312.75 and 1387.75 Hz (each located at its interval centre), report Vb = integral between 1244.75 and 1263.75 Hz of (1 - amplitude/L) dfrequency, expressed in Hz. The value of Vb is 0.9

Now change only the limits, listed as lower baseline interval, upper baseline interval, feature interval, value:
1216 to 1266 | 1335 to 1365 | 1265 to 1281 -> 1.2 Hz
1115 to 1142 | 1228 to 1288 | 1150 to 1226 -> -2.0 Hz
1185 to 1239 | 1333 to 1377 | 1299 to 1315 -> 0.6 Hz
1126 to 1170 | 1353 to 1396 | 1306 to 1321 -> 1.4 Hz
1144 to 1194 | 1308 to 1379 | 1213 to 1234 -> 0.6 Hz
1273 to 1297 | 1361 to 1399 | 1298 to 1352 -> 0.6 Hz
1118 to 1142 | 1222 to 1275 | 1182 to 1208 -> -1.3 Hz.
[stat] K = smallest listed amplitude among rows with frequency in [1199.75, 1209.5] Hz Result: 4.655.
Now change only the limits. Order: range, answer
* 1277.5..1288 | 4.453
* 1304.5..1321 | 4.156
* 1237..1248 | 4.627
